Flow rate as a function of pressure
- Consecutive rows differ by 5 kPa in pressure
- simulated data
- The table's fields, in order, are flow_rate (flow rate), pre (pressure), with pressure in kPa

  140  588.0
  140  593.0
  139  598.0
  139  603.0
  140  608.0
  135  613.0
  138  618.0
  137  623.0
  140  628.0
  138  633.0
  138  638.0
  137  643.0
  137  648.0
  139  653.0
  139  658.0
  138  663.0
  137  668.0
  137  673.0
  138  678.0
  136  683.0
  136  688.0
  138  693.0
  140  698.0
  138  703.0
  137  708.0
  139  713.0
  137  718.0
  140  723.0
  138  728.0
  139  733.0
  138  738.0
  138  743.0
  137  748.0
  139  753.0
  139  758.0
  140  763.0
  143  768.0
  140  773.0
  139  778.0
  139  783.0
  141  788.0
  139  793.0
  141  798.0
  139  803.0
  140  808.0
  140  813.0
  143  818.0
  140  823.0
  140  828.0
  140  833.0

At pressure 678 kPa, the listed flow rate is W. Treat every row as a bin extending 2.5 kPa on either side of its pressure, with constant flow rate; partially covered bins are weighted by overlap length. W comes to 138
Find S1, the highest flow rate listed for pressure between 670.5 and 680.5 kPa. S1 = 138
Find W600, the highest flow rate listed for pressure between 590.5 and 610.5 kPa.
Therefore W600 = 140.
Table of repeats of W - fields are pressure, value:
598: 139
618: 138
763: 140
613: 135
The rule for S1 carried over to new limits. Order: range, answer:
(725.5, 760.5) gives 139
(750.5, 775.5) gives 143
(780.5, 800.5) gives 141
